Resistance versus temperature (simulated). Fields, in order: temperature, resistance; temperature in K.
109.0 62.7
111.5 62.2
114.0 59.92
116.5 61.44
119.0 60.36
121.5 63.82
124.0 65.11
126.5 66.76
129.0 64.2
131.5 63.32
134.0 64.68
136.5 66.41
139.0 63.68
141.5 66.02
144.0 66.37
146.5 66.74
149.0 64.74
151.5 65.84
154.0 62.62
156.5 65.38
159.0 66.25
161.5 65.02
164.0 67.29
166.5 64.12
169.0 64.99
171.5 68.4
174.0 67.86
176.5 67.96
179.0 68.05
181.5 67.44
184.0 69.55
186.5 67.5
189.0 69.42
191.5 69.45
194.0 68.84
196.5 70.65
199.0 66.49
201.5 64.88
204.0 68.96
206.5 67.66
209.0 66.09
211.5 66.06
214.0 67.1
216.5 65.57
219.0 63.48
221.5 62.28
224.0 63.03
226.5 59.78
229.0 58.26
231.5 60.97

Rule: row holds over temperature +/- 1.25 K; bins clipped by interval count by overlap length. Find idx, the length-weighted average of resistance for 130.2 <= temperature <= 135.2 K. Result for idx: 64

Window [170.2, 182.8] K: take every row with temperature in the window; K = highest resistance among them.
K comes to 68.4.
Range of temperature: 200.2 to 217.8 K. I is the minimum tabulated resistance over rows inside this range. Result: 64.88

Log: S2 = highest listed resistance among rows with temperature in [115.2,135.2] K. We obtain 66.76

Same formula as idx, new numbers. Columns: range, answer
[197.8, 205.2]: 66.8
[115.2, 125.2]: 62.7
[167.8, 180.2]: 67.5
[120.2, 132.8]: 64.6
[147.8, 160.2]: 65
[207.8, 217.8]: 66.2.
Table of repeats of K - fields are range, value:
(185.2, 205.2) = 70.65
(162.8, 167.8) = 67.29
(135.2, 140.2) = 66.41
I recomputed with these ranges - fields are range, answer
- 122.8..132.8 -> 63.32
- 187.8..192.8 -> 69.42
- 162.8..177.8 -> 64.12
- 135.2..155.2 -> 62.62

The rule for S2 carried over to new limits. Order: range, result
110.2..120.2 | 62.2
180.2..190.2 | 69.55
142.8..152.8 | 66.74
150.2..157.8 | 65.84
